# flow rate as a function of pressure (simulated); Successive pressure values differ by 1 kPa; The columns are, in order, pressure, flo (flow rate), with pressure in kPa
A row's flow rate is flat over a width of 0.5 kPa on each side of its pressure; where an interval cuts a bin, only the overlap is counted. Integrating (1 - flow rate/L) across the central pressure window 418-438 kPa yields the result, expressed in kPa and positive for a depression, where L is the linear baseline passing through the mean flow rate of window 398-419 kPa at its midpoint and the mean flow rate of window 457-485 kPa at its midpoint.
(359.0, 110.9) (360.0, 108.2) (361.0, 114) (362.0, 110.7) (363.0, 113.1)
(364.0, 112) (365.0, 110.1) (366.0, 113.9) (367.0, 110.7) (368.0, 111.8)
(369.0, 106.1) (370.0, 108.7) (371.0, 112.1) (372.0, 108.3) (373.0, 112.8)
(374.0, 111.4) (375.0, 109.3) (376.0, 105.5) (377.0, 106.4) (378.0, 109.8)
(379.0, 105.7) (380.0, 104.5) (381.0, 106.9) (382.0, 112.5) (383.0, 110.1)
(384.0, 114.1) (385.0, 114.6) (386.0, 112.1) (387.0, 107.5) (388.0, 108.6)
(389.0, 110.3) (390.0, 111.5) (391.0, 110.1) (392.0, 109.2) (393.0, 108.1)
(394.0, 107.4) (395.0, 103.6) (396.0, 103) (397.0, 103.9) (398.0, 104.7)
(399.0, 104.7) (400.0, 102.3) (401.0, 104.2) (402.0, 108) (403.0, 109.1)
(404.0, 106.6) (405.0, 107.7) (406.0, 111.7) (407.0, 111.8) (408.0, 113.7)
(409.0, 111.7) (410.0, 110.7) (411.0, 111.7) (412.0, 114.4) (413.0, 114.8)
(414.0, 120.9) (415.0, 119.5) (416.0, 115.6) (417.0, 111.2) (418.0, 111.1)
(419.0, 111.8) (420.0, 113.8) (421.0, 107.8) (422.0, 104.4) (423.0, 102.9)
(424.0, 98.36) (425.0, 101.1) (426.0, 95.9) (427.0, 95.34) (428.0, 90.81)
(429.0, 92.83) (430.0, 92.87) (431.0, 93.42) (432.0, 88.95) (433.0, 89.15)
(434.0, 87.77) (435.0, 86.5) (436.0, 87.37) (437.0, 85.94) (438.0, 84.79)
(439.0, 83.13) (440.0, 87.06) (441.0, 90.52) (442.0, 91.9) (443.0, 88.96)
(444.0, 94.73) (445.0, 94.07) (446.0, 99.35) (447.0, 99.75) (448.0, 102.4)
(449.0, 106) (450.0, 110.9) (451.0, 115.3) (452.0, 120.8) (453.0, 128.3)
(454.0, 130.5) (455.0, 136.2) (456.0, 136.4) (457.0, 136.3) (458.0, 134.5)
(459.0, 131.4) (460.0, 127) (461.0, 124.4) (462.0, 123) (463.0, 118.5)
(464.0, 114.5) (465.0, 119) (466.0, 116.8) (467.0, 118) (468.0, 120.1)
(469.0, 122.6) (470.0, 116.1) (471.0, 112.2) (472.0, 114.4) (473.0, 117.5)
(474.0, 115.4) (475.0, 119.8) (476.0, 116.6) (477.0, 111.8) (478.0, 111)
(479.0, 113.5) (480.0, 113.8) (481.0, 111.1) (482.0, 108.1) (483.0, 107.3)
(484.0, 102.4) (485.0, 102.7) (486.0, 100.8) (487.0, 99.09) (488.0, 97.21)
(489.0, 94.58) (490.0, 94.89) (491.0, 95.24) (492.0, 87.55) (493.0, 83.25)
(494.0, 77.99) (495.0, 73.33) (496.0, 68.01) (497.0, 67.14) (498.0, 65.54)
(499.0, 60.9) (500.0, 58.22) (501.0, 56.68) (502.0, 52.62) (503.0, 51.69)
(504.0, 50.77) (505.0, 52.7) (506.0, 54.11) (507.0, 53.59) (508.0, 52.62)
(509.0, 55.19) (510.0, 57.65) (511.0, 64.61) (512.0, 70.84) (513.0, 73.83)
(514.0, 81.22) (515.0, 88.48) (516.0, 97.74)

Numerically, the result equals 2.9 kPa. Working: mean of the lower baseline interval 111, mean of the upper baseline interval 117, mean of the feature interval 96.2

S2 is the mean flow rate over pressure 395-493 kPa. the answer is 107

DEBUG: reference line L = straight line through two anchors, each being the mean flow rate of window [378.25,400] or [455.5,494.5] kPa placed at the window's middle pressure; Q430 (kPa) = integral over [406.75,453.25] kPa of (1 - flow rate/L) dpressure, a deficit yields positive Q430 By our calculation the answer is 3.5 kPa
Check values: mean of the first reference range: 108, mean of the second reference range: 112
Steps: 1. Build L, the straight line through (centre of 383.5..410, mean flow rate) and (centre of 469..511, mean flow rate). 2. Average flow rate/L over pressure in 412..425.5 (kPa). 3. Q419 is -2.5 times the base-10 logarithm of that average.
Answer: -0.071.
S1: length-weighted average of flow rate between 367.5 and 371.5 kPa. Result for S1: 110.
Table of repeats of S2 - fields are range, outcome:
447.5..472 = 122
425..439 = 90.3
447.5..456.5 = 121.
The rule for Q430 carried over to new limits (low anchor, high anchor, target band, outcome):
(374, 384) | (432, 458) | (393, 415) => -0.6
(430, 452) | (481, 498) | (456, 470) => -4.7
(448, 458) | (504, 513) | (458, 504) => -4.3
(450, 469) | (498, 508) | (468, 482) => -2.2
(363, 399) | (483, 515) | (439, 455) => -2.8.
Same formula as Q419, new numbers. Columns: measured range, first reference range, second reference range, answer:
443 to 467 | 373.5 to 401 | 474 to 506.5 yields -0.25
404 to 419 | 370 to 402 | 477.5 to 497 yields -0.08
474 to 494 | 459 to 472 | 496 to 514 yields -0.13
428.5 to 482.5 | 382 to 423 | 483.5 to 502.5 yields -0.18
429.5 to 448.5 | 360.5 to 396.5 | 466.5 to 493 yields 0.19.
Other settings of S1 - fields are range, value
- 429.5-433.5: 91.1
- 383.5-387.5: 112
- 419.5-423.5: 107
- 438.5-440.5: 85.1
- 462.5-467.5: 117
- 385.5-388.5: 109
